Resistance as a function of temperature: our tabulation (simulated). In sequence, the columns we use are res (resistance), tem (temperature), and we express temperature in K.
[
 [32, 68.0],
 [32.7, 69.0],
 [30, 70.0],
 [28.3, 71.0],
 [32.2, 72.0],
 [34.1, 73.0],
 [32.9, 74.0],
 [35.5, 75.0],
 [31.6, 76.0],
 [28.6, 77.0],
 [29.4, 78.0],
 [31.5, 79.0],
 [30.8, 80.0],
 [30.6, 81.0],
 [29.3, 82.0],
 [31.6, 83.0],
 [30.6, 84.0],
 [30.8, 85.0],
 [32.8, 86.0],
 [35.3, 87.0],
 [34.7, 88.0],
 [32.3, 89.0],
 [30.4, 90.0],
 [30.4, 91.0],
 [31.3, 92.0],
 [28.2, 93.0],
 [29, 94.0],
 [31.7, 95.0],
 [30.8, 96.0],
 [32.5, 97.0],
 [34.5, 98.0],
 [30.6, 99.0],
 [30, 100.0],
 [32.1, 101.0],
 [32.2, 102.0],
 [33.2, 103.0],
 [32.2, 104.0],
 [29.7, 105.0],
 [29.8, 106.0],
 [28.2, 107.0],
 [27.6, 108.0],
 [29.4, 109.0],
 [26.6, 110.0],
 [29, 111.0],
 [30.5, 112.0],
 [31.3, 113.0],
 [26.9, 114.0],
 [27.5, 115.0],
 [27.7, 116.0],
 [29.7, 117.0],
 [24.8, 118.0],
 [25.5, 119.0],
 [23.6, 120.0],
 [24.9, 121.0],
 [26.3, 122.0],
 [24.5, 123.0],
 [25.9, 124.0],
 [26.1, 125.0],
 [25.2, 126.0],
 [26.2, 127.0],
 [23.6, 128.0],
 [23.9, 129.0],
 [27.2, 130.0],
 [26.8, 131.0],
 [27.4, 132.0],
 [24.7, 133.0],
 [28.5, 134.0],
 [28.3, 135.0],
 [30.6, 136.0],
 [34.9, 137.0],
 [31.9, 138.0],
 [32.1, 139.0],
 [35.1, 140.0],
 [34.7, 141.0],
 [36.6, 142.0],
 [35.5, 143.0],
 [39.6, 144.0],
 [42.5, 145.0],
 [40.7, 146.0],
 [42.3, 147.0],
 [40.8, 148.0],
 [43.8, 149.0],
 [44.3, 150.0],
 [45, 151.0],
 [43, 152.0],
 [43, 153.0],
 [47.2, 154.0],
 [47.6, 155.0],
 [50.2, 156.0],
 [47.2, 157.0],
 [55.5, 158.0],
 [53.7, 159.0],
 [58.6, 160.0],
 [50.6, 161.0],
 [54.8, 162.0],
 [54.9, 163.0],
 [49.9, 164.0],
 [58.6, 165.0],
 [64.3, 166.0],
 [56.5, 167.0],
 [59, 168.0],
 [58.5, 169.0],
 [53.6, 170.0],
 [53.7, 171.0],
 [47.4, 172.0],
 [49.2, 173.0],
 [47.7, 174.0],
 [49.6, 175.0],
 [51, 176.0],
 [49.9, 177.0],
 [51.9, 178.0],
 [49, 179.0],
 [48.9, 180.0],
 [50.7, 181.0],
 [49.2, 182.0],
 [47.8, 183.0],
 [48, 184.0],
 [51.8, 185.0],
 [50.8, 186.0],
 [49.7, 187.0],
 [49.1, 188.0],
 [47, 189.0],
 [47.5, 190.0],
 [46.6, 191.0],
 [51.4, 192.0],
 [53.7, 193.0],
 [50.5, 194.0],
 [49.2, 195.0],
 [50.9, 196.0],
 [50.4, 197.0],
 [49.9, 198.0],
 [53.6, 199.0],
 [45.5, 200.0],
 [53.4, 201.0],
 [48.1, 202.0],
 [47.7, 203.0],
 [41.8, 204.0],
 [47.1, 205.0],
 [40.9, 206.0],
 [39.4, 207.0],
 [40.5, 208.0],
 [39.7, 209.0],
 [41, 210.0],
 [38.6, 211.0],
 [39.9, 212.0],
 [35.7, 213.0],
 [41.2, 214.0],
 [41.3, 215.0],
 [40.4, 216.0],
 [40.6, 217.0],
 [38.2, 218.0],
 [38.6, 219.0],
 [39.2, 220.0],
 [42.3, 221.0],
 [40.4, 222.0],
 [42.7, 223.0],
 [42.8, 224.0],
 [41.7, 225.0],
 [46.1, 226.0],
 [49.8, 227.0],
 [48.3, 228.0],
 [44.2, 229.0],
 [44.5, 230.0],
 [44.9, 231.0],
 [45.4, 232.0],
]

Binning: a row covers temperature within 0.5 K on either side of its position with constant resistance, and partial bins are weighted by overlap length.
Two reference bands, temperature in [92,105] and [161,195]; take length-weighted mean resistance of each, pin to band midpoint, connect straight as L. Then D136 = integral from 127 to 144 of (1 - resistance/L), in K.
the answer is 4.4 K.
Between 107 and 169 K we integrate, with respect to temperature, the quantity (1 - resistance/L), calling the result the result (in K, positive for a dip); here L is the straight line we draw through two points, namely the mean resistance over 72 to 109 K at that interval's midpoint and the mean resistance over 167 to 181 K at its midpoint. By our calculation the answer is 9.35 K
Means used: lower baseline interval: 31.3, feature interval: 37.1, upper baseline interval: 51.6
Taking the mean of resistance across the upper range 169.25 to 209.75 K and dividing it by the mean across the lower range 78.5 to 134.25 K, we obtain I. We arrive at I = 1.67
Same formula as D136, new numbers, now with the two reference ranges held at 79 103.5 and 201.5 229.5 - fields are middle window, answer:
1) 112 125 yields 2.7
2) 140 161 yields -4.5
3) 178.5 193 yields -3.6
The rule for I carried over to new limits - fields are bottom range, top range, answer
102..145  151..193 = 1.75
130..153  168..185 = 1.41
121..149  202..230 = 1.34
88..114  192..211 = 1.53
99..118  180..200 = 1.68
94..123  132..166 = 1.47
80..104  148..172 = 1.64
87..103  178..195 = 1.57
